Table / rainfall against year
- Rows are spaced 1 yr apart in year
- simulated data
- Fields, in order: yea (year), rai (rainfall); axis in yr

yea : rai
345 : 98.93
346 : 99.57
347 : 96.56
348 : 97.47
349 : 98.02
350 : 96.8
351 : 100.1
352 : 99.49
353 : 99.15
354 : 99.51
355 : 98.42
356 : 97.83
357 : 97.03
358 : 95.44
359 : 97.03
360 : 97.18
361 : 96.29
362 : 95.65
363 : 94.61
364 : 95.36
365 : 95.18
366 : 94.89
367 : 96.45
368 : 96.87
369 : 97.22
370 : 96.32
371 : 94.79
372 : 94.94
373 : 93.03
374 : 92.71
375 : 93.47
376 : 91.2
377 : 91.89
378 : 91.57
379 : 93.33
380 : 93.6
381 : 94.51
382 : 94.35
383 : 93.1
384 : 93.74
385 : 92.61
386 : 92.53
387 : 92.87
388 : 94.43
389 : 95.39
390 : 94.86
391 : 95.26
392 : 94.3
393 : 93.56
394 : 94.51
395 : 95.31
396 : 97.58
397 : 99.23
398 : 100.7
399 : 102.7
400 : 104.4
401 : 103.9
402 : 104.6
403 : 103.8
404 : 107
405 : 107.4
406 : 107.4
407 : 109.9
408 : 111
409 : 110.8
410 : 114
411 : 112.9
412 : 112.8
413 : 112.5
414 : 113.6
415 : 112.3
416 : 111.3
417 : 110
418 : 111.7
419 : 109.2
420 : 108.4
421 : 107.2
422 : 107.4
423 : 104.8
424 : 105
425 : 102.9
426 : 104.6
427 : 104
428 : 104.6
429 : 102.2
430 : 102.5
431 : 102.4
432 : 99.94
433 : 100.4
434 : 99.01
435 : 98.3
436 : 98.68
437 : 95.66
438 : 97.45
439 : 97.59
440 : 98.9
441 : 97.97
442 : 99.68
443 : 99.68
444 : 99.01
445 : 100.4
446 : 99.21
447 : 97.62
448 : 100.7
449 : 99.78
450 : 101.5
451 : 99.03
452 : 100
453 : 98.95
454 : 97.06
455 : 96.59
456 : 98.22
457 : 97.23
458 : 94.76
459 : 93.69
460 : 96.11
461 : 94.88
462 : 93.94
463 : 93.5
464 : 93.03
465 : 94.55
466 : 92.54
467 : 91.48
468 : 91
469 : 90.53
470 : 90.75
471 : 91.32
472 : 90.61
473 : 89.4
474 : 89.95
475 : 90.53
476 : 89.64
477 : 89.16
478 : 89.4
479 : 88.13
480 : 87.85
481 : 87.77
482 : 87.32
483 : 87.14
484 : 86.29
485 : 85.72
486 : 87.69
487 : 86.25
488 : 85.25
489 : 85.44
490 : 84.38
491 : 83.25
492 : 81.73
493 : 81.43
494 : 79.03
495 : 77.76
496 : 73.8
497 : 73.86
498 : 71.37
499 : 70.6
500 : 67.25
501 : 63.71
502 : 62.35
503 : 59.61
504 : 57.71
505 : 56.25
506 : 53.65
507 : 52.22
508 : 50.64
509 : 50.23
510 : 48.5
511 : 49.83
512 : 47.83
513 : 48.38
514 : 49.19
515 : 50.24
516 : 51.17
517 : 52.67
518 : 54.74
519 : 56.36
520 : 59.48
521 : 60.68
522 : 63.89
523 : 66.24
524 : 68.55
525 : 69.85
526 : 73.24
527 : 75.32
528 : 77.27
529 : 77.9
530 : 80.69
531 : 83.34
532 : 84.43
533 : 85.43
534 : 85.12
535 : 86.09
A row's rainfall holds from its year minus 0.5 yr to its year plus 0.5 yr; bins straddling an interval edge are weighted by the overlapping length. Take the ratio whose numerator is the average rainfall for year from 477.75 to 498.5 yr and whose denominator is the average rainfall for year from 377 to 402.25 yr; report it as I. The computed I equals 0.87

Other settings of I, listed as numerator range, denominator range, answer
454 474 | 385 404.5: 0.95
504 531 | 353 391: 0.63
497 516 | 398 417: 0.52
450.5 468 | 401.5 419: 0.87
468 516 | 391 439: 0.71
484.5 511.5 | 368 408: 0.72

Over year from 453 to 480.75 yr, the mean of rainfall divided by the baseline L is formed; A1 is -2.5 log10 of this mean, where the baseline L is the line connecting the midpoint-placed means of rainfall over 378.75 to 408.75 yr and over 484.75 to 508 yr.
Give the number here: -0.16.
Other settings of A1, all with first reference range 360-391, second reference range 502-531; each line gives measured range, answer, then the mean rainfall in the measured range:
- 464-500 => -0.24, 85.6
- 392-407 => -0.15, 102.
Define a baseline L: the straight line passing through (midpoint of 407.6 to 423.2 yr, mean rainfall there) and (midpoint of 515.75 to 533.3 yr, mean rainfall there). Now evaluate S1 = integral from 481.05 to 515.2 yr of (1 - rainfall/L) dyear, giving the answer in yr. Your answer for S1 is 4.55 yr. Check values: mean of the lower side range 111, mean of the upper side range 69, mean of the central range 69.1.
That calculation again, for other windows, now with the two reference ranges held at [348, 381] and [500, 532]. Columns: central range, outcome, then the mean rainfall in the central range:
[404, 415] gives -3.3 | 111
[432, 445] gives -3.3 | 98.7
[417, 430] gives -3.8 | 106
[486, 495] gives -2.2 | 83.3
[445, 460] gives -4.5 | 98.2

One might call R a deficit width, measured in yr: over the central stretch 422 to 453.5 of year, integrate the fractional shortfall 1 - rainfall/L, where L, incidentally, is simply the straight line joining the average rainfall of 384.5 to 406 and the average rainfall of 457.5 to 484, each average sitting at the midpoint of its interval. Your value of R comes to -2.06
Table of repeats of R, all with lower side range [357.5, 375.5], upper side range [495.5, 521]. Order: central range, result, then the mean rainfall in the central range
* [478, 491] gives -4.7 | 86.6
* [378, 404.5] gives -2.5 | 96.9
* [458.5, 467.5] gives -3.1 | 93.7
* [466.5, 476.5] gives -3.5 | 90.5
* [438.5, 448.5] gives -3.3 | 99.1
